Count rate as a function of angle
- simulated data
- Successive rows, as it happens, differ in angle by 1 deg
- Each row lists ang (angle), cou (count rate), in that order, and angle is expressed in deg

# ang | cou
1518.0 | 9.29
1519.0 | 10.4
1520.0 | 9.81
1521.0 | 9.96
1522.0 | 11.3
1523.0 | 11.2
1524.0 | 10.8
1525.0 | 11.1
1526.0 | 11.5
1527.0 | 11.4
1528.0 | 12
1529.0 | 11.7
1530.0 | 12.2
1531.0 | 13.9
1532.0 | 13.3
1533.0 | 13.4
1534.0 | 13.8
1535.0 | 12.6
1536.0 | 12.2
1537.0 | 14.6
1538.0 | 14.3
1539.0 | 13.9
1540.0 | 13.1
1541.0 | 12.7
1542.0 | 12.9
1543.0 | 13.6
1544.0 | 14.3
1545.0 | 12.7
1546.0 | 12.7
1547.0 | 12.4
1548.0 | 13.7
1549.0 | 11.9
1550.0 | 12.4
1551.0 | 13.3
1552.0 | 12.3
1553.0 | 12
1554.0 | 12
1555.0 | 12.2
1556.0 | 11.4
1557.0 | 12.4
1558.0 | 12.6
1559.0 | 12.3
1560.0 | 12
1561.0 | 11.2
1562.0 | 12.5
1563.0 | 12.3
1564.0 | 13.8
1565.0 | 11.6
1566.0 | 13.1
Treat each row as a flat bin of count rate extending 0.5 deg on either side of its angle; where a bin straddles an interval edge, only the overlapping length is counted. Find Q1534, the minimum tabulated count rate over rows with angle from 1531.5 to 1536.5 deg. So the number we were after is 12.2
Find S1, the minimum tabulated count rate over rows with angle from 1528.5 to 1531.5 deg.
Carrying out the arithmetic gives 11.7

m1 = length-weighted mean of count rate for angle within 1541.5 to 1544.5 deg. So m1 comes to 13.6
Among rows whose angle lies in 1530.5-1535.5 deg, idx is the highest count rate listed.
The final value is 13.9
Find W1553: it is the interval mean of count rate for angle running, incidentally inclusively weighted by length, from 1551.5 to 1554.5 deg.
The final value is 12.1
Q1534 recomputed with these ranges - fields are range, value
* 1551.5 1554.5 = 12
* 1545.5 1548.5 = 12.4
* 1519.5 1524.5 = 9.81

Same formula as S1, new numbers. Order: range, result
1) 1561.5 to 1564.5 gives 12.3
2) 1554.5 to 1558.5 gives 11.4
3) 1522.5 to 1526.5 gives 10.8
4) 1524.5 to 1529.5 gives 11.1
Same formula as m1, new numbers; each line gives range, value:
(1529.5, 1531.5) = 13.1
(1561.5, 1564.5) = 12.9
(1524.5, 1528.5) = 11.5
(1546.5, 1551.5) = 12.7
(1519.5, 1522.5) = 10.4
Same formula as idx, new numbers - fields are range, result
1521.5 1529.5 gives 12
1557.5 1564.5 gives 13.8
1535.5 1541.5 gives 14.6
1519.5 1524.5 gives 11.3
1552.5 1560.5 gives 12.6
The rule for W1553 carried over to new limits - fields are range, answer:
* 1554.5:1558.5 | 12.2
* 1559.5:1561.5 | 11.6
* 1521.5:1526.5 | 11.2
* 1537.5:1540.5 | 13.8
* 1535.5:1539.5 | 13.8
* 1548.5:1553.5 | 12.4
